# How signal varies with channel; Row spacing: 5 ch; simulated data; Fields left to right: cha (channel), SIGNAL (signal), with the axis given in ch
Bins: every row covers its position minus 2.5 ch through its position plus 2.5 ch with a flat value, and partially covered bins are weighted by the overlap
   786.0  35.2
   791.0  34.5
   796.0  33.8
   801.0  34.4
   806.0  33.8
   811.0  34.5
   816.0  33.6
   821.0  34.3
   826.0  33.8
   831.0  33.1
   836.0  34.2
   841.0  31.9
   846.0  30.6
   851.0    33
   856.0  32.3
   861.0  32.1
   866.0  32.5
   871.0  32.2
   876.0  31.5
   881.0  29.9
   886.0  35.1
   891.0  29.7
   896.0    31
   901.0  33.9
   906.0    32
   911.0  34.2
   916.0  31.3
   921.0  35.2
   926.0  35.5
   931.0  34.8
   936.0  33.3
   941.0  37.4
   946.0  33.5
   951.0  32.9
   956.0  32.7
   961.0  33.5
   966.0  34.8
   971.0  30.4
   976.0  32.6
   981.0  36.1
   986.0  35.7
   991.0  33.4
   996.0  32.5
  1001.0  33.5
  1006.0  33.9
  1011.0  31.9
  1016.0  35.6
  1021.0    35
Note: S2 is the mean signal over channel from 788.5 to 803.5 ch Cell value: 34.2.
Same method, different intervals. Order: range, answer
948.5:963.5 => 33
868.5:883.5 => 31.2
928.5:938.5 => 34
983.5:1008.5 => 33.8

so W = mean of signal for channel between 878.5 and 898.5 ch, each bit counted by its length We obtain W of 31.4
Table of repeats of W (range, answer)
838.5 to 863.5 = 32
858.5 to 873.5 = 32.3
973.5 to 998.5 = 34.1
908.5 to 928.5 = 34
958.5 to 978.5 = 32.8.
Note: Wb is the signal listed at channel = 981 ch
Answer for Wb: 36.1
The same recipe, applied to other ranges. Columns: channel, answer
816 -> 33.6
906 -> 32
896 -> 31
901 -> 33.9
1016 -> 35.6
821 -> 34.3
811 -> 34.5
